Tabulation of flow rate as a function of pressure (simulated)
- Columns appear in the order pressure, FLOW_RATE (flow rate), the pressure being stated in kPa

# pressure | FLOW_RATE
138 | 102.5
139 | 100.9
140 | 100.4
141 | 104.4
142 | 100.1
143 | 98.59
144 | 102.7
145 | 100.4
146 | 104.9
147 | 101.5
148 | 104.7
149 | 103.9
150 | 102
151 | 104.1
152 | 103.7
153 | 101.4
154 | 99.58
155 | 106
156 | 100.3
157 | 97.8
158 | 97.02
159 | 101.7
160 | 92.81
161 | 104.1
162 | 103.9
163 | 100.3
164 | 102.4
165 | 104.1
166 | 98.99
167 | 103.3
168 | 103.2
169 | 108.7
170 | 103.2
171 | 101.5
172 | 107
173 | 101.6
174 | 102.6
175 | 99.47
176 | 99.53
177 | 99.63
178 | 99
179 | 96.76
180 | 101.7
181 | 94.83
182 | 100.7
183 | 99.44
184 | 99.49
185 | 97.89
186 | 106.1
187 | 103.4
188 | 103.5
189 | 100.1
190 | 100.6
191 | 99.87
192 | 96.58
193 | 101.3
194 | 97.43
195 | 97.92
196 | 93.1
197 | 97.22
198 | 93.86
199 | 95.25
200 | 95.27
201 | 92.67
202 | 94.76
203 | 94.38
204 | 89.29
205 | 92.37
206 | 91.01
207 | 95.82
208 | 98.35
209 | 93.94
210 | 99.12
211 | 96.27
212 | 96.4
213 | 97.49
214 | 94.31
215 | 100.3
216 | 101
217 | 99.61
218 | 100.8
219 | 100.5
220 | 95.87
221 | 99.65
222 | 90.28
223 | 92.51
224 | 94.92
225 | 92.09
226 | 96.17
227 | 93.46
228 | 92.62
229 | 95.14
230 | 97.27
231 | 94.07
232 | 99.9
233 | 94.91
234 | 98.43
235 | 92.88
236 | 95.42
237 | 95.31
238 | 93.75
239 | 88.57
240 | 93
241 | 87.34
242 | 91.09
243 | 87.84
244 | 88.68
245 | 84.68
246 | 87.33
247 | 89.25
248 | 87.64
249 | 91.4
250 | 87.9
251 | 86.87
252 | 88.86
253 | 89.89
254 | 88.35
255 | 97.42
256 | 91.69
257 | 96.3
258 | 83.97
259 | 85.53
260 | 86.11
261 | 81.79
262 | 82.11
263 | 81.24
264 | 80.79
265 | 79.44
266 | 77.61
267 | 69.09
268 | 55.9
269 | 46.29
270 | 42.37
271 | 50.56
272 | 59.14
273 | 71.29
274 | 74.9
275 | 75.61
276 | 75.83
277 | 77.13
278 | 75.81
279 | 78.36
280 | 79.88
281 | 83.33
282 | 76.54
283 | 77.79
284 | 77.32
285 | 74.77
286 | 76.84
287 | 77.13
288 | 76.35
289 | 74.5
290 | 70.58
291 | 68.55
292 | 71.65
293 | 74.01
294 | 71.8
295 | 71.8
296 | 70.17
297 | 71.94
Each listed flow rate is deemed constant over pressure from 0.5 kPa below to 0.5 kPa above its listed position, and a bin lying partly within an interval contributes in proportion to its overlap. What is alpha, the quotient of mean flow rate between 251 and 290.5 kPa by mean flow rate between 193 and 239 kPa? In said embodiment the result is 0.80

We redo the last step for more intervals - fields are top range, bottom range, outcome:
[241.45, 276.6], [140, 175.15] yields 0.78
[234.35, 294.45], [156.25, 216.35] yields 0.81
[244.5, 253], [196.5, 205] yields 0.94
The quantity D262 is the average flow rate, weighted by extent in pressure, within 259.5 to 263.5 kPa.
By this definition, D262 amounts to 82.8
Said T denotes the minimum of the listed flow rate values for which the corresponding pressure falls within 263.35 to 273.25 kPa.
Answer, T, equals 42.37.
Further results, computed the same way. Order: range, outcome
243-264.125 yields 80.79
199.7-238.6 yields 89.29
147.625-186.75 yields 92.81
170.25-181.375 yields 94.83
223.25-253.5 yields 84.68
